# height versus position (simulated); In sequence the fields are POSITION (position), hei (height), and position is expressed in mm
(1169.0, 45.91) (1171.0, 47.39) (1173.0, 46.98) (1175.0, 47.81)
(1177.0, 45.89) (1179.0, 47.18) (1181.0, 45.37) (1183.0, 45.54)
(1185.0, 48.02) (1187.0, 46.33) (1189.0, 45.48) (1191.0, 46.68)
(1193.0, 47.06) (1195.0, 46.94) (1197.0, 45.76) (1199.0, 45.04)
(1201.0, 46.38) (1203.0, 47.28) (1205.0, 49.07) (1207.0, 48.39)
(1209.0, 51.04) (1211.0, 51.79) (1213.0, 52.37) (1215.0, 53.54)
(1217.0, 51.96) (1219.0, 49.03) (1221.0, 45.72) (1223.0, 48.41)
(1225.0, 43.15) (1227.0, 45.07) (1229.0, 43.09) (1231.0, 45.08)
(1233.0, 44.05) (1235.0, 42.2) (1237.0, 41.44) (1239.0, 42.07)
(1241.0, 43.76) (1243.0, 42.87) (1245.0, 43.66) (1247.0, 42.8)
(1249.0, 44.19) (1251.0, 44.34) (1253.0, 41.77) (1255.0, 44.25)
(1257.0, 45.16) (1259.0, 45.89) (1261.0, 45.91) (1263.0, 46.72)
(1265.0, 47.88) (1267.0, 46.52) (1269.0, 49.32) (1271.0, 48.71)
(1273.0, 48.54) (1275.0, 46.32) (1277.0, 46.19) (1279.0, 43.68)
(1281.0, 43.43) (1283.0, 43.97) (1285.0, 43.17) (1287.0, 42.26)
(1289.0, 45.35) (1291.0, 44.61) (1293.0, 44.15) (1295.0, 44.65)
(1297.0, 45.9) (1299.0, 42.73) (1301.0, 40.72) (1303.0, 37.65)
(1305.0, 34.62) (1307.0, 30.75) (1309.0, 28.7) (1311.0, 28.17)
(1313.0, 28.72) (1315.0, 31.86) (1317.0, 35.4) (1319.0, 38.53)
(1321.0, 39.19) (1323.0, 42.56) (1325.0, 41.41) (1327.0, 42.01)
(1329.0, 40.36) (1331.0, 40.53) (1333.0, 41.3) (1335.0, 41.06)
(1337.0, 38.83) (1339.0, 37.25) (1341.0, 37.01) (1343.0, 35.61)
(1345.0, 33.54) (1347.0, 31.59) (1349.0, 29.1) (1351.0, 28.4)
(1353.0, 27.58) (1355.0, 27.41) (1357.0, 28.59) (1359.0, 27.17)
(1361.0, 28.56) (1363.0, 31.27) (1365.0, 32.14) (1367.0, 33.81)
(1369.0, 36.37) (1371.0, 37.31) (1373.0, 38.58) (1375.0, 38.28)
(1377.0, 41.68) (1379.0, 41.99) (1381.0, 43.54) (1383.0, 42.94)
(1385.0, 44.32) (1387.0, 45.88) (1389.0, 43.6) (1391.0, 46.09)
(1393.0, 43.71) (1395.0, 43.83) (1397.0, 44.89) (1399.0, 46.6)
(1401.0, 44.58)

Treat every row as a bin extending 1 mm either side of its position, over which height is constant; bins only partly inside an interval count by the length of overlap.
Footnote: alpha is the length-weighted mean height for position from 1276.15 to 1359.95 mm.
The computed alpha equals 37.5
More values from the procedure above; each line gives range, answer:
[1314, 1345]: 38.7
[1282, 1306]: 42.5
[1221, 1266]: 44.3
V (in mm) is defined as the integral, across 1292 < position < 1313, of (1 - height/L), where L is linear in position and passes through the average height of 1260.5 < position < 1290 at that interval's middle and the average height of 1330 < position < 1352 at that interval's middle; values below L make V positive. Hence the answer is 2.2 mm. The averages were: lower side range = 45.9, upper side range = 35.8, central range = 37.4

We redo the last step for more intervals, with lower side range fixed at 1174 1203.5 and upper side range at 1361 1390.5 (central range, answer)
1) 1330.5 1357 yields 4.1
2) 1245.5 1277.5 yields -1.7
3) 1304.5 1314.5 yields 2.8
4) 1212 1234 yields -1.1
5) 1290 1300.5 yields -0.5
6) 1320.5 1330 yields 0.0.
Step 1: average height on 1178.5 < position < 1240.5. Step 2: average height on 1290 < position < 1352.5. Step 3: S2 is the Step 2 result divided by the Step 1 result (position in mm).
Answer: 0.80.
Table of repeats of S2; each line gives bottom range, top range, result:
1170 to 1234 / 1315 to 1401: 0.80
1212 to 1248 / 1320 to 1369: 0.77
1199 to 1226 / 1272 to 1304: 0.90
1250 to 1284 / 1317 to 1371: 0.77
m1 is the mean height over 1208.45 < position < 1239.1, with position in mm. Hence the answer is 47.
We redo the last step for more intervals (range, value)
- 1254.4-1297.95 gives 45.6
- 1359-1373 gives 33.2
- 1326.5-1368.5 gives 33.9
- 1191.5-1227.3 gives 48.3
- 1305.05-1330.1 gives 35.6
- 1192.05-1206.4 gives 46.8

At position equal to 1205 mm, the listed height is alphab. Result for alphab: 49.07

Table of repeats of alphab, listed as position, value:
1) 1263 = 46.72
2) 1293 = 44.15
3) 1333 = 41.3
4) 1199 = 45.04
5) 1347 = 31.59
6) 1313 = 28.72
